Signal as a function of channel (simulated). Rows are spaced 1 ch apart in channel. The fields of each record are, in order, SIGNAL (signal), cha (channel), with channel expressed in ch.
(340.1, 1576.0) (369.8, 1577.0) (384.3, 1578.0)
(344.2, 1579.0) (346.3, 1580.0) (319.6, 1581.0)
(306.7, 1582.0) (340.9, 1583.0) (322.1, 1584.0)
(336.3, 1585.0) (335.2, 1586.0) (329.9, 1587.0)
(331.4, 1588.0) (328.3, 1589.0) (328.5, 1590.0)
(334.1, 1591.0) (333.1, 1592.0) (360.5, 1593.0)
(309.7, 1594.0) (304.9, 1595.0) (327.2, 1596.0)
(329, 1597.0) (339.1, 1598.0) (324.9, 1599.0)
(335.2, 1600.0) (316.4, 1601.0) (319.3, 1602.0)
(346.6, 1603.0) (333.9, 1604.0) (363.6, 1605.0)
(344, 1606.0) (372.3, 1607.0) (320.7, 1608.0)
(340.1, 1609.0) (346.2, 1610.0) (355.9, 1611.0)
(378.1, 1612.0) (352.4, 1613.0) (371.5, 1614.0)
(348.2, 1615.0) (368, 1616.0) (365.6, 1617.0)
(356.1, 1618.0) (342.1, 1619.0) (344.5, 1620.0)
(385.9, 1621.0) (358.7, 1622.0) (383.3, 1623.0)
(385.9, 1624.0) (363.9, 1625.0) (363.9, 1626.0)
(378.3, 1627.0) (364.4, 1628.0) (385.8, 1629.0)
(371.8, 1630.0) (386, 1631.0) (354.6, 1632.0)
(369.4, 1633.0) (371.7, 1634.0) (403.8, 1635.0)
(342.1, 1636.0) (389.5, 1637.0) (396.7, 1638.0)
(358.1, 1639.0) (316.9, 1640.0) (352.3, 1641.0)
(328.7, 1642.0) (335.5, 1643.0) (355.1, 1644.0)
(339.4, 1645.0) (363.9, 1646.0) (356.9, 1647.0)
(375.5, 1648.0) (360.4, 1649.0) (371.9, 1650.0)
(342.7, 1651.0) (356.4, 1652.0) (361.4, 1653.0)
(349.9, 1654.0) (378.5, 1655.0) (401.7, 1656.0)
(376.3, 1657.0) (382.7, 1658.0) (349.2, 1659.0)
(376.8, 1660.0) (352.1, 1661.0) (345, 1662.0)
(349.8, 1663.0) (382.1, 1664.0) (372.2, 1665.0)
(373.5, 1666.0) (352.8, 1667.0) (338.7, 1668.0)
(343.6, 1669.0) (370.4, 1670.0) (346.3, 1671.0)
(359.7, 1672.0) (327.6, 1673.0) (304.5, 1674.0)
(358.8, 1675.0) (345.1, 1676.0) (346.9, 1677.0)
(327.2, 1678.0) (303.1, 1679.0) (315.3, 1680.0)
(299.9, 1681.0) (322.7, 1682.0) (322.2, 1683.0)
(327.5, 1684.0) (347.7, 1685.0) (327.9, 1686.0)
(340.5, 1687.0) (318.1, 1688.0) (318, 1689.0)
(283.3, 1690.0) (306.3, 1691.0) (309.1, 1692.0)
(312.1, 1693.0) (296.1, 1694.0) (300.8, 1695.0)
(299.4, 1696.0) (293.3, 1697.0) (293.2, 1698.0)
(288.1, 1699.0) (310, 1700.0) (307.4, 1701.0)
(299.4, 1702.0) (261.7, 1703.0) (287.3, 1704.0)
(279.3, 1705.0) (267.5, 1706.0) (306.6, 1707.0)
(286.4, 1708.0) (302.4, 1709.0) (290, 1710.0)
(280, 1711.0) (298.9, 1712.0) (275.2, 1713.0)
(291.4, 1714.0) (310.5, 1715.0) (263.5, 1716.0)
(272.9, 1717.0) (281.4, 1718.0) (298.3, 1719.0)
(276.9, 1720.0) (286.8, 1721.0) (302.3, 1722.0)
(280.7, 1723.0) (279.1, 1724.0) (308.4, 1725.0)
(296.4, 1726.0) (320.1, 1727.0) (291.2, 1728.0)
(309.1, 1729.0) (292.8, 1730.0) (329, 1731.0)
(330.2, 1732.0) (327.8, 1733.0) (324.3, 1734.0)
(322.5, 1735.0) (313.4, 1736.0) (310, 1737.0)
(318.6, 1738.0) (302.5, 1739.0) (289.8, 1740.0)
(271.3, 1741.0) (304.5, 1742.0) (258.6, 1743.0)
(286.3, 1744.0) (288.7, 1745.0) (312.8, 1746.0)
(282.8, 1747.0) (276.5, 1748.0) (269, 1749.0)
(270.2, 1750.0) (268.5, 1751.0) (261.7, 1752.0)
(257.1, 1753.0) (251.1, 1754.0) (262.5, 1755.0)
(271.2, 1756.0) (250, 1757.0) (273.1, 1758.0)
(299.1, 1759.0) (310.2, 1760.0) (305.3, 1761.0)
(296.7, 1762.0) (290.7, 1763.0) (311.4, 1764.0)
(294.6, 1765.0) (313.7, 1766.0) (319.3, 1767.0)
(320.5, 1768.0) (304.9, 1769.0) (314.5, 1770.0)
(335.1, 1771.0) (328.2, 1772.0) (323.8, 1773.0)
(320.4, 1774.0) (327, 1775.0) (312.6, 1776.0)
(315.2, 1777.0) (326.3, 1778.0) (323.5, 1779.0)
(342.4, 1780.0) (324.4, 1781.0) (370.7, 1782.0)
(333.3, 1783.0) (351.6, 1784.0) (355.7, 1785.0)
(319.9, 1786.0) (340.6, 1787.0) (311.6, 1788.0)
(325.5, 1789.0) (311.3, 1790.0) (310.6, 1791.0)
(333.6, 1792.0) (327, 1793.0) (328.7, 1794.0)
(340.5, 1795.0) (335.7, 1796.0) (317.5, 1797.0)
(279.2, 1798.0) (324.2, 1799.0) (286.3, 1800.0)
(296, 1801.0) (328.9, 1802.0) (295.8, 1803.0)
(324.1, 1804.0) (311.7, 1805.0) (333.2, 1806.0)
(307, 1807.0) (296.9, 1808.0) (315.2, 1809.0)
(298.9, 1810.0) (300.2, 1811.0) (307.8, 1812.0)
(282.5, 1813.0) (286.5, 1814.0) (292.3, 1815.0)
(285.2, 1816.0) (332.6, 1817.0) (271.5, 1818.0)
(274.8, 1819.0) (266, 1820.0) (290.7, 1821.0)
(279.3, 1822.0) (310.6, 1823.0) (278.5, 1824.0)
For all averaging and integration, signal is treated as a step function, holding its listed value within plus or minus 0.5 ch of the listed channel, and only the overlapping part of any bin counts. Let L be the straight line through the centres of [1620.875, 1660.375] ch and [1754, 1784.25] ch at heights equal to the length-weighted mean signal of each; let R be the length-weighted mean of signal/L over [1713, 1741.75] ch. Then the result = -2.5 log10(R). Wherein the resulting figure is 0.10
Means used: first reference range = 366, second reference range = 311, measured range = 300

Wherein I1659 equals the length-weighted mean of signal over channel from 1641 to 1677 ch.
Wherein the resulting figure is 357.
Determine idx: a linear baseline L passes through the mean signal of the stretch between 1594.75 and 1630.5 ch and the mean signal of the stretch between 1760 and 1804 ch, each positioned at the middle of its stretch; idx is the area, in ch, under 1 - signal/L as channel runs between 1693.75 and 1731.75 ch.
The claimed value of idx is 4.7 ch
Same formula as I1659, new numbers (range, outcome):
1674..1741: 304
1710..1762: 291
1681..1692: 320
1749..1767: 282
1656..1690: 343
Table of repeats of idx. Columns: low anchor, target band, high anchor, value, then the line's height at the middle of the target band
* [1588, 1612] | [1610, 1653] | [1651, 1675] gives -1.9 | 347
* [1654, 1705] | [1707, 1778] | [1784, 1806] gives 6.3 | 325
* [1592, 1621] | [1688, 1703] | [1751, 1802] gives 1.2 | 327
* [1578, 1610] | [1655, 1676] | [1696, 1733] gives -3.3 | 310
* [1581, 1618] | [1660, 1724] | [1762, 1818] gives 2.9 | 328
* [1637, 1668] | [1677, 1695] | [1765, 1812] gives 1.7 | 351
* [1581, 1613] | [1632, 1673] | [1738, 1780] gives -5.0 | 322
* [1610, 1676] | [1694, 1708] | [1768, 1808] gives 2.2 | 346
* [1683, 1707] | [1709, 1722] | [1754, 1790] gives 0.8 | 306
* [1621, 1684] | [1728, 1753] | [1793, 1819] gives 2.5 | 328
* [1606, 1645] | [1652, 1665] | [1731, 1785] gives -0.7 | 347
